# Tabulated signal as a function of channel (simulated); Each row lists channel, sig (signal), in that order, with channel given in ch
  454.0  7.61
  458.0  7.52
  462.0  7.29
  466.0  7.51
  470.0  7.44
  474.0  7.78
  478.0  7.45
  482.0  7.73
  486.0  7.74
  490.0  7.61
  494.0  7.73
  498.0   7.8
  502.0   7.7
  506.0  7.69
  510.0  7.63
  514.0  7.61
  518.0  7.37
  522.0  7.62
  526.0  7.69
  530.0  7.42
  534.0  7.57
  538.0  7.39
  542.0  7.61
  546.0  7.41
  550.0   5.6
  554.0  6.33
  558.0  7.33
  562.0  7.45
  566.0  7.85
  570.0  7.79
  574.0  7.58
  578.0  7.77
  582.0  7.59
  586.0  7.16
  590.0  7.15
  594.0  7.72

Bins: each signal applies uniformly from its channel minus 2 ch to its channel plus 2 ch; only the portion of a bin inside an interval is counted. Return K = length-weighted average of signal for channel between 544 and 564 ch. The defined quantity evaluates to 6.82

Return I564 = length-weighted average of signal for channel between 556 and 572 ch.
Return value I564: 7.61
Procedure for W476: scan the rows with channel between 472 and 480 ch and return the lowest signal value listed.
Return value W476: 7.45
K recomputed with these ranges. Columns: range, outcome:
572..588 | 7.52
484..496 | 7.69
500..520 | 7.6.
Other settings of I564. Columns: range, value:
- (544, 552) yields 6.5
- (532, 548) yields 7.5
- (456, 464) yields 7.4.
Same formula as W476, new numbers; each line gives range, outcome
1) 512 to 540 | 7.37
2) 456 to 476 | 7.29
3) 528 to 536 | 7.42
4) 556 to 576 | 7.33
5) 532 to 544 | 7.39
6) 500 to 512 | 7.63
